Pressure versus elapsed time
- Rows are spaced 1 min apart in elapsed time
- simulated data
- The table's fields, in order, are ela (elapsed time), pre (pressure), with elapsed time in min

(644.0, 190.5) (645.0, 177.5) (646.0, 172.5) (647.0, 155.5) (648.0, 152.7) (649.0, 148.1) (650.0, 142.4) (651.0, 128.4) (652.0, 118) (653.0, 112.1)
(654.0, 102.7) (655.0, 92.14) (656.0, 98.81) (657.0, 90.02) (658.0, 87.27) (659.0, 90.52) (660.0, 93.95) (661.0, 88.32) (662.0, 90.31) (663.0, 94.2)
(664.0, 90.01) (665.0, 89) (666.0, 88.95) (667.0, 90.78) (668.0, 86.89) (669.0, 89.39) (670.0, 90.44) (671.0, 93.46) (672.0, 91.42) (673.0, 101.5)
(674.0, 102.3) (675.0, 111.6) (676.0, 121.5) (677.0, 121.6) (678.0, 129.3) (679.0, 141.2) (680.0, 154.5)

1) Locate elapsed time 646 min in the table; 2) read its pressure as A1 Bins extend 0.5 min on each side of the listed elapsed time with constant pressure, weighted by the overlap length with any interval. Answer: 172.5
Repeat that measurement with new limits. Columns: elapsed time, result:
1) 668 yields 86.89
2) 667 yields 90.78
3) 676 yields 121.5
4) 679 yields 141.2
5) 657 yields 90.02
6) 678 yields 129.3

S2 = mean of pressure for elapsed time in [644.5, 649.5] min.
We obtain 161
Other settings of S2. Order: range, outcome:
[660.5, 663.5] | 90.9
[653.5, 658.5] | 94.2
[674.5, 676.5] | 117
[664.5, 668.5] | 88.9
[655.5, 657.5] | 94.4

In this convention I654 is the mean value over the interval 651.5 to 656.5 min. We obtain 105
